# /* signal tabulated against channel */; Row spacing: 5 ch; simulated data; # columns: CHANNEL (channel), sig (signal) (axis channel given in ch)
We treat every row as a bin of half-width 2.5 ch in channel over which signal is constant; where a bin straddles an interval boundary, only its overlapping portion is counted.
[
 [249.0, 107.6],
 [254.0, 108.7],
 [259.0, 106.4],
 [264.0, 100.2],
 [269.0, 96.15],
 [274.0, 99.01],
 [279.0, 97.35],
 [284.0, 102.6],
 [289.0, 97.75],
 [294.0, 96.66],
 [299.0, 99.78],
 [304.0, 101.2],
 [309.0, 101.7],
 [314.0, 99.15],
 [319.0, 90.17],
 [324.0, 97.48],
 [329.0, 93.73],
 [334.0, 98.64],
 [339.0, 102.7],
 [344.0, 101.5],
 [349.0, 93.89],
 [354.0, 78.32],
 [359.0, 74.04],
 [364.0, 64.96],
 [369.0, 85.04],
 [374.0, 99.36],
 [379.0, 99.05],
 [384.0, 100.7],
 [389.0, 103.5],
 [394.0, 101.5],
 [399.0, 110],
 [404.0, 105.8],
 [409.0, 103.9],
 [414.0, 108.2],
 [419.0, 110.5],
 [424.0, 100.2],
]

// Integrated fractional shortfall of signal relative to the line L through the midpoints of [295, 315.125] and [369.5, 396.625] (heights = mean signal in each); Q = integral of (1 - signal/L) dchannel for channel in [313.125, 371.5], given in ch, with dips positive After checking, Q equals 6.0 ch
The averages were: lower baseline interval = 100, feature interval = 89.7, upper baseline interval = 99.7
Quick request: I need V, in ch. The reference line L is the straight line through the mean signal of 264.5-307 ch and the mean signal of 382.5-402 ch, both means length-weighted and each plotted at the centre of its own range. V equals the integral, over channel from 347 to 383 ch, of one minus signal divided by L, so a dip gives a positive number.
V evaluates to 6.1 ch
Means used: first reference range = 98.9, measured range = 85.5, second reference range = 104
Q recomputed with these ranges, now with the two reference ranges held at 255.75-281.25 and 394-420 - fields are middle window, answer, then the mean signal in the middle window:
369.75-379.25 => 0.8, 96.6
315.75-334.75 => 1.5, 94.8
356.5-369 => 3.8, 72.6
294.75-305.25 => 0.2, 99.8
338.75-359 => 2.6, 90.7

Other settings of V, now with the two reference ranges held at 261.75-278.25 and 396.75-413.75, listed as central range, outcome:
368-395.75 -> 1.7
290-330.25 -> 1.3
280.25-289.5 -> -0.1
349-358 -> 1.9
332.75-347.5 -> 0.3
